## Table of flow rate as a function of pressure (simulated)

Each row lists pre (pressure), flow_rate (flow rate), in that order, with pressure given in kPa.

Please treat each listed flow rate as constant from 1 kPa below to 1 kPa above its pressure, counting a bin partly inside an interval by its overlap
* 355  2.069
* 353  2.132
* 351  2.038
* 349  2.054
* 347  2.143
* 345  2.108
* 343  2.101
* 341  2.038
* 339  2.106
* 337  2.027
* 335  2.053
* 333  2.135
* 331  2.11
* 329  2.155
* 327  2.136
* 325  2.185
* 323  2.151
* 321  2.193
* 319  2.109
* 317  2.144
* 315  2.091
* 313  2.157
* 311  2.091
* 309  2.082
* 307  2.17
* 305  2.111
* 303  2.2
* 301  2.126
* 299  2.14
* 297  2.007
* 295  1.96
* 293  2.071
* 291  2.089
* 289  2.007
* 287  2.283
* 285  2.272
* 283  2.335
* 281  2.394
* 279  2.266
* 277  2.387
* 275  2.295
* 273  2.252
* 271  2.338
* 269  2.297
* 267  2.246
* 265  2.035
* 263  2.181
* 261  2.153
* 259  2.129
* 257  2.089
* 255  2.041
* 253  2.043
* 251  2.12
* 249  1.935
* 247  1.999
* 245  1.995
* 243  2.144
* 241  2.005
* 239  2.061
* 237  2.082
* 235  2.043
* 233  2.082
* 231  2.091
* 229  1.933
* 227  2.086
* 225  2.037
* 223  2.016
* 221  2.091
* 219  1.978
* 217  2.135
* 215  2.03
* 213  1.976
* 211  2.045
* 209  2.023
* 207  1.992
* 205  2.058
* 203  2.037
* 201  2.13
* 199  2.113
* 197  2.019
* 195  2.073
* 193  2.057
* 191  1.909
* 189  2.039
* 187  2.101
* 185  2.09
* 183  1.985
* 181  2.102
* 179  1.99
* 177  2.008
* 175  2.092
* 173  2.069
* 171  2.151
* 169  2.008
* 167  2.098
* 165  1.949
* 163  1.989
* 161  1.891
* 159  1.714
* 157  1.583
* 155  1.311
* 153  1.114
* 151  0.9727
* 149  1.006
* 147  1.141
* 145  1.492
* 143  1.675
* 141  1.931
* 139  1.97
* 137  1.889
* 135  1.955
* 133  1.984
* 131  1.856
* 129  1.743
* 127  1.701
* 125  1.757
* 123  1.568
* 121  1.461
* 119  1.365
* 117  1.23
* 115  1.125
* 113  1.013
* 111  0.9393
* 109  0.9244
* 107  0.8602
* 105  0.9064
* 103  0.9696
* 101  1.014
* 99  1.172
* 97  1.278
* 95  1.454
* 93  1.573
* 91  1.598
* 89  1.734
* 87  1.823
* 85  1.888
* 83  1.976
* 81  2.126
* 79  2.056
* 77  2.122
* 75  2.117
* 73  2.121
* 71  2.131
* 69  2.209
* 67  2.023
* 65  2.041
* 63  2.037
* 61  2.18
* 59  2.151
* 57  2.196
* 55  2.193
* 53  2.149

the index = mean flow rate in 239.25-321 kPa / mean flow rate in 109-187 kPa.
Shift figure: 1.28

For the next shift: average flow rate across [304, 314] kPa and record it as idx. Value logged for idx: 2.12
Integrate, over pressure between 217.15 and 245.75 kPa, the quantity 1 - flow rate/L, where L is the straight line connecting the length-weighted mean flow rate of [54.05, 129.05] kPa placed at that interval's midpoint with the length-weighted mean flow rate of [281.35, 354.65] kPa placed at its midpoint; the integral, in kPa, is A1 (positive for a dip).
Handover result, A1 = -1.6 kPa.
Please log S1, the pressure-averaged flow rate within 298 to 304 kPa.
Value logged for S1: 2.16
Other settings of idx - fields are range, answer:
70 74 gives 2.13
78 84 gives 2.05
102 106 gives 0.938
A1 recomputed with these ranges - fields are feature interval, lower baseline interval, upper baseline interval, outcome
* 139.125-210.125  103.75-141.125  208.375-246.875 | -3.9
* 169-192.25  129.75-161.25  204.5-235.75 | -3.2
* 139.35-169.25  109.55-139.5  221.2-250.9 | 1.7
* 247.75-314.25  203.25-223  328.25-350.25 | -3.0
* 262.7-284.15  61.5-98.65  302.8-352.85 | -2.2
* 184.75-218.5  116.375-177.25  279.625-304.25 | -3.2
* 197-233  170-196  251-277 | 1.0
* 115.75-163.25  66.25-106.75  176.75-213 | 7.1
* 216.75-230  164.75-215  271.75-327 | 0.3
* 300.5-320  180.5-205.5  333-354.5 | -0.5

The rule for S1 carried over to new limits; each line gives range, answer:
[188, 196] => 2.02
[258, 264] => 2.15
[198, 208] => 2.07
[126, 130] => 1.72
